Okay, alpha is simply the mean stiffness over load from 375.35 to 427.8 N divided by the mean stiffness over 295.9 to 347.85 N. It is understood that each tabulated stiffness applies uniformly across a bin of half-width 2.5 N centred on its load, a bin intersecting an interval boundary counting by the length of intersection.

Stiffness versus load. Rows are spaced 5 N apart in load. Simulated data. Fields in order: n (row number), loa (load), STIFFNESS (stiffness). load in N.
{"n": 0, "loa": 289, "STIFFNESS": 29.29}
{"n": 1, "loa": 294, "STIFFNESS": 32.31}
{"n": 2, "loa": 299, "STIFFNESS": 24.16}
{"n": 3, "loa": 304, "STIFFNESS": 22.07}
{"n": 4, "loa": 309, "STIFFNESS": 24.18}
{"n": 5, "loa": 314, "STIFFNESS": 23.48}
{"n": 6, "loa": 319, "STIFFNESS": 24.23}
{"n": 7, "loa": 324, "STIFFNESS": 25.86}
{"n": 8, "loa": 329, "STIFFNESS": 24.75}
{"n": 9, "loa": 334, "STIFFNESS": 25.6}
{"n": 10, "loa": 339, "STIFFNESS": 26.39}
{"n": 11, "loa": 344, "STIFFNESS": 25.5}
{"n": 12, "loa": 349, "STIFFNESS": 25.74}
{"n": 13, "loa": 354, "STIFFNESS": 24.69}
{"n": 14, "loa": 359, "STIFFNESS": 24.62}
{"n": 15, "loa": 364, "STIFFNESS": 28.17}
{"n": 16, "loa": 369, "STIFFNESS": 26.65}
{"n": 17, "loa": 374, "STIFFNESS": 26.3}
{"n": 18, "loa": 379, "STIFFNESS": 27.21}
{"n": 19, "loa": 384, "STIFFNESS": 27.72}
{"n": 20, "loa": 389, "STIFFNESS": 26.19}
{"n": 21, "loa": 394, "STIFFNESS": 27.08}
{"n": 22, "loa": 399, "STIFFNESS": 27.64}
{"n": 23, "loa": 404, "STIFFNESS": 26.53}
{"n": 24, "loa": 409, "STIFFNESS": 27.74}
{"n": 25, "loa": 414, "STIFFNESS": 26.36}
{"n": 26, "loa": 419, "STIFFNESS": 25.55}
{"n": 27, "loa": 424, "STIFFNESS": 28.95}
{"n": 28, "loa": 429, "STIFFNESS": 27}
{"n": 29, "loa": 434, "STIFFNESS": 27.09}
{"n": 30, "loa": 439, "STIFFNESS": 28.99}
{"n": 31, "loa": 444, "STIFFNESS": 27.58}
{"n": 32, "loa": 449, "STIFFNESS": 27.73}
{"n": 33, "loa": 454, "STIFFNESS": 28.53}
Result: 1.09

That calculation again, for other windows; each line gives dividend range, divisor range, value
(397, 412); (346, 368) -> 1.05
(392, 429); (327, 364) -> 1.06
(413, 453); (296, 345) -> 1.11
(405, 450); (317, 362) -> 1.08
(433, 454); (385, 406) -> 1.04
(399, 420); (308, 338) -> 1.08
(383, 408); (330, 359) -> 1.06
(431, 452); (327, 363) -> 1.09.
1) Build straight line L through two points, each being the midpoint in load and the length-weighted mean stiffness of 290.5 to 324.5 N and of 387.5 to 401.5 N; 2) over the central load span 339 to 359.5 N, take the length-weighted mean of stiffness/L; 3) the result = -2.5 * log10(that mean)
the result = 0.03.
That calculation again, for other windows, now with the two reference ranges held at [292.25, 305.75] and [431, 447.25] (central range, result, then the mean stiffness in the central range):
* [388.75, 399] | 0.01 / 27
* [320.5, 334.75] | 0.05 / 25.3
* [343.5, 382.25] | 0.03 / 26.2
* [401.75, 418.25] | 0.03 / 26.7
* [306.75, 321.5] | 0.10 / 24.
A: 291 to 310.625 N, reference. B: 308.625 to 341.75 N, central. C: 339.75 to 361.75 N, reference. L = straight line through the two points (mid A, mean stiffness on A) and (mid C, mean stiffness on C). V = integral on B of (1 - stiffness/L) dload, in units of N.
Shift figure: 0.8 N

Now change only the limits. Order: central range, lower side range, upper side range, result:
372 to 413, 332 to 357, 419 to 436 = -0.65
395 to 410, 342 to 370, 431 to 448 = -0.15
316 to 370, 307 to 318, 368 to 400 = -0.91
